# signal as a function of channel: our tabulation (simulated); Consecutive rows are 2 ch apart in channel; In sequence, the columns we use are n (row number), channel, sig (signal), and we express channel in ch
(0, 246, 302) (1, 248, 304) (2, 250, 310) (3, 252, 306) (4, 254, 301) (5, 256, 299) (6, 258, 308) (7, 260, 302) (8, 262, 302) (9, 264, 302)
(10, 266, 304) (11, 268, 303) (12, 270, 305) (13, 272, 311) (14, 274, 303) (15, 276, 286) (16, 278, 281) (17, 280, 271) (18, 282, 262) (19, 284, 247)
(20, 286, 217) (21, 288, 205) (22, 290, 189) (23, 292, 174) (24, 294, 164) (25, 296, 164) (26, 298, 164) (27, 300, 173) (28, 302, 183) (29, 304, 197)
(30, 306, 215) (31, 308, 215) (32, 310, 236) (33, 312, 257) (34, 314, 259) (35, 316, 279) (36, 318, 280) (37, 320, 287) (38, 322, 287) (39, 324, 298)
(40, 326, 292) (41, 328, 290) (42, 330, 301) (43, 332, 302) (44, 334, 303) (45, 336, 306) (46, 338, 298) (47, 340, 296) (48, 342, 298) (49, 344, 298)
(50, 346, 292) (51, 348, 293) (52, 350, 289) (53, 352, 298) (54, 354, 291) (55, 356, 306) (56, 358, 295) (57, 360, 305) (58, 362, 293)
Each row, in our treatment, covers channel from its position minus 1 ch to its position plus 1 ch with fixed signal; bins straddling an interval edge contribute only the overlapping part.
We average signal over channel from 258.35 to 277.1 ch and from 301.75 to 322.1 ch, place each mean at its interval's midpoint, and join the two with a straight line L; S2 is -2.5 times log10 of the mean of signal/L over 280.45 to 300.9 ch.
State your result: 0.35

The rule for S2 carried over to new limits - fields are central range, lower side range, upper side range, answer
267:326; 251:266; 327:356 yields 0.23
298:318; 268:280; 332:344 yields 0.31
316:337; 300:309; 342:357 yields -0.19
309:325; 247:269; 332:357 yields 0.10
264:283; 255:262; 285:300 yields -0.17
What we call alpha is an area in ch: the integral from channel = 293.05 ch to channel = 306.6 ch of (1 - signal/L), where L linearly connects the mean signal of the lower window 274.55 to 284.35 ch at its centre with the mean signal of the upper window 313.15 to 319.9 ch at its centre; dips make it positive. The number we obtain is 4.7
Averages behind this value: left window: 272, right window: 275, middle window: 179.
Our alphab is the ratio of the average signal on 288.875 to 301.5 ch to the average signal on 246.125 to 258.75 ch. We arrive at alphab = 0.6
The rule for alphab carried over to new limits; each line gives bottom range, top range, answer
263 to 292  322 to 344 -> 1.12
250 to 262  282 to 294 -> 0.68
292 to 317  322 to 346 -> 1.43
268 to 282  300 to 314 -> 0.74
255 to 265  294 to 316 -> 0.69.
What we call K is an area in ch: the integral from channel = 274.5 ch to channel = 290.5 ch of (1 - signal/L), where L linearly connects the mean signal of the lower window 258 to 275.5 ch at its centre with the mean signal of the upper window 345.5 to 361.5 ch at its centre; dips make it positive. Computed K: 2.9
